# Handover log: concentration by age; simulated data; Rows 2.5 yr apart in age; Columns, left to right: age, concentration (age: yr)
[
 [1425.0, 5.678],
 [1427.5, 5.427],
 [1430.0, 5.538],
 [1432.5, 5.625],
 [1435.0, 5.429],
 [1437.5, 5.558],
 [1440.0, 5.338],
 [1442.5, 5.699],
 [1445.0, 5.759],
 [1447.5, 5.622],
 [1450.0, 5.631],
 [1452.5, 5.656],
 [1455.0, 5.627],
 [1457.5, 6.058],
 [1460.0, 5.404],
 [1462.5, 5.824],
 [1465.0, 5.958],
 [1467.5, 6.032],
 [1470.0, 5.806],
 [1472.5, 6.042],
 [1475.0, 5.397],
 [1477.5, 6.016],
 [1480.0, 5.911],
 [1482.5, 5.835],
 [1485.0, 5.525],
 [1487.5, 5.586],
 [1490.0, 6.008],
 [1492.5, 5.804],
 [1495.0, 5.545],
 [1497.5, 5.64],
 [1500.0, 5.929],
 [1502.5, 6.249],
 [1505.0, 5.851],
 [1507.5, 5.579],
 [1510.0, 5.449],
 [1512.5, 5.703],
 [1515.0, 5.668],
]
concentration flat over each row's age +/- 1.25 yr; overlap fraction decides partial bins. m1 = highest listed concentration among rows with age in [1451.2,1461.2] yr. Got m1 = 6.058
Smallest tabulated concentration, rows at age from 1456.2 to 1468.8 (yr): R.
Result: 5.404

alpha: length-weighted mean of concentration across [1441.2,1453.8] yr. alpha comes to 5.67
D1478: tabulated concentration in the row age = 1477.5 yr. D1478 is 6.016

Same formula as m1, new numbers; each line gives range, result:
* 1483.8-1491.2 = 6.008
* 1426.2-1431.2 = 5.538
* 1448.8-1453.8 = 5.656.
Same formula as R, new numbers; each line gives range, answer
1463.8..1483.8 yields 5.397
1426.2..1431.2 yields 5.427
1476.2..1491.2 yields 5.525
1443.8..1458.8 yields 5.622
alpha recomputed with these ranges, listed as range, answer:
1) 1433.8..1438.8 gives 5.49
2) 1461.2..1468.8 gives 5.93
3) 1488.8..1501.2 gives 5.78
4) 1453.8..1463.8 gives 5.73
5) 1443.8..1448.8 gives 5.69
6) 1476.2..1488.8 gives 5.77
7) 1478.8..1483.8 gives 5.87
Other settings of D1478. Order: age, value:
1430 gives 5.538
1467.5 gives 6.032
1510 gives 5.449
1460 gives 5.404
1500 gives 5.929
